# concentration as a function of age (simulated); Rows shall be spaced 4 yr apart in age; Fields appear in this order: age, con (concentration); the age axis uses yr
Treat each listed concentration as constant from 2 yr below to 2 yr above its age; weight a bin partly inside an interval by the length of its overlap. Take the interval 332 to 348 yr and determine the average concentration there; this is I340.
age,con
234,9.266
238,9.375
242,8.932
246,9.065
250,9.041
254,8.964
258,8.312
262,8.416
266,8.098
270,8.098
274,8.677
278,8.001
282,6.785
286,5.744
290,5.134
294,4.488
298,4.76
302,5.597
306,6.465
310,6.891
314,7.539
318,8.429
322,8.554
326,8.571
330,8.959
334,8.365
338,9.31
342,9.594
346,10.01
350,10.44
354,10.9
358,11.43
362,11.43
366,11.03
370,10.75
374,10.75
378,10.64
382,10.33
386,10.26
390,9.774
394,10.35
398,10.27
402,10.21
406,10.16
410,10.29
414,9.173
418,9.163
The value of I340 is 9.32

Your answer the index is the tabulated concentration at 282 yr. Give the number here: 6.785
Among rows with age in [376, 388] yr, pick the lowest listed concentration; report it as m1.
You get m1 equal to 10.26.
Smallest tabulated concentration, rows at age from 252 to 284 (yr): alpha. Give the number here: 6.785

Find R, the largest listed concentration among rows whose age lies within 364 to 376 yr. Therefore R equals 11.03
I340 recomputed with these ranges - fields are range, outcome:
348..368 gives 11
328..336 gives 8.66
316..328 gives 8.52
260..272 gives 8.2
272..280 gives 8.34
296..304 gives 5.18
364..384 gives 10.7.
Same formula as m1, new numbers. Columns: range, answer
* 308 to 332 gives 6.891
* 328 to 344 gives 8.365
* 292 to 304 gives 4.488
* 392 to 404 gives 10.21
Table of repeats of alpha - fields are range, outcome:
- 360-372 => 10.75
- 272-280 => 8.001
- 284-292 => 5.134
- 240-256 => 8.932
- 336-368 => 9.31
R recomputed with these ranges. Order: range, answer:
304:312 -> 6.891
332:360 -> 11.43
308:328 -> 8.571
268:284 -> 8.677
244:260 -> 9.065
